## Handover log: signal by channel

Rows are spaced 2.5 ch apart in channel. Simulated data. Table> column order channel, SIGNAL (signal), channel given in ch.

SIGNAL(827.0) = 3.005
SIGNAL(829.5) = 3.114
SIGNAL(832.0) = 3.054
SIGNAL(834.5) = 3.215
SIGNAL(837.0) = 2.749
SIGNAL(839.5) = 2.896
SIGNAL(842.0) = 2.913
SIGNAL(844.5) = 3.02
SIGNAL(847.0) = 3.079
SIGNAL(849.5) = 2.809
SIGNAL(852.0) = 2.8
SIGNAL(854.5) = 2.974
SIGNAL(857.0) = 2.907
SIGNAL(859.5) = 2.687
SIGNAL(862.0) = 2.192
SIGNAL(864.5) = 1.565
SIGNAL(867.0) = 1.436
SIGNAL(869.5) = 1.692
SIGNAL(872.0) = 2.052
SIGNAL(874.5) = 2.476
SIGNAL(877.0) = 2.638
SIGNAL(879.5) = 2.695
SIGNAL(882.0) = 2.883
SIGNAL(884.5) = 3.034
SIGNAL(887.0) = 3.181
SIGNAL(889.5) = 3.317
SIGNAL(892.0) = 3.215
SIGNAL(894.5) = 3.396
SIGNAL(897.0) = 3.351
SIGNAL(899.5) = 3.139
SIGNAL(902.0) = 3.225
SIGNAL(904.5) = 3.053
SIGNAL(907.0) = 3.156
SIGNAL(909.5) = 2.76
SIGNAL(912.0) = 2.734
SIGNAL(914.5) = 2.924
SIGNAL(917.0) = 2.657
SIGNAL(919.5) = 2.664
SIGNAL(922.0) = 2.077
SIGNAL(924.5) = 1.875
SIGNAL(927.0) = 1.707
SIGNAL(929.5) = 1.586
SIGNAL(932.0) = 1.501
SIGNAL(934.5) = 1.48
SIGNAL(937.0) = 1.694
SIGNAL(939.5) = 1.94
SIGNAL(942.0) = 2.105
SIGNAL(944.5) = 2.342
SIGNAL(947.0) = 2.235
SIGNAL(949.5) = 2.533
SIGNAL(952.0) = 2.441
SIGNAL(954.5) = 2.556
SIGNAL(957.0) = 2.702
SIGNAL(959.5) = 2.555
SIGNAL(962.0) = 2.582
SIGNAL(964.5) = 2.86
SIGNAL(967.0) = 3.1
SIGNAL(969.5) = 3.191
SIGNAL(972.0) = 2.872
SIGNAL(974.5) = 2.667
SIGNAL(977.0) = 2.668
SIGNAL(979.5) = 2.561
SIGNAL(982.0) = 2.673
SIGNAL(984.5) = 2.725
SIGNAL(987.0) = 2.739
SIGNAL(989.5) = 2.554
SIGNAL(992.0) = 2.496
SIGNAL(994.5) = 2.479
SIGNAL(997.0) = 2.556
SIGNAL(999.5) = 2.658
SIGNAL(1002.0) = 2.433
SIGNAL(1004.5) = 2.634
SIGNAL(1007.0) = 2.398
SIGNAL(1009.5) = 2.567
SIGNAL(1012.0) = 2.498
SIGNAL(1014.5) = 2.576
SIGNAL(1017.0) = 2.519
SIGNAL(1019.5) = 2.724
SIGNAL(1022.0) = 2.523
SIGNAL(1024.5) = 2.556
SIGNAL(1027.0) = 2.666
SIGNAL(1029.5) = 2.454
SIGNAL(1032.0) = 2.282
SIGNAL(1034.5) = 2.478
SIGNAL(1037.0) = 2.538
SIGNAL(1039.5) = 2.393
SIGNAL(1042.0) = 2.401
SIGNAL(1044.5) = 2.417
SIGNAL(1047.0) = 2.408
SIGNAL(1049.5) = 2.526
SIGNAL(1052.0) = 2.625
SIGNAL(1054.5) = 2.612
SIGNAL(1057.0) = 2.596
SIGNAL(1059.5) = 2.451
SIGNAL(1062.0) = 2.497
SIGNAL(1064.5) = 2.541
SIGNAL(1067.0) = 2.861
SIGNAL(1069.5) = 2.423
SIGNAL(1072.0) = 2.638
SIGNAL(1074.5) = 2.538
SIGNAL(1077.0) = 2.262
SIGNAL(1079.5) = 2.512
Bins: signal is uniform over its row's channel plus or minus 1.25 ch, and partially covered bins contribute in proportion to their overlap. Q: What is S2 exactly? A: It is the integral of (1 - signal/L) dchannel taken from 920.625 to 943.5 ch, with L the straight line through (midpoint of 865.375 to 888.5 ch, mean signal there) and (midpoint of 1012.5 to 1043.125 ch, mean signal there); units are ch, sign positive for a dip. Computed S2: 6.4 ch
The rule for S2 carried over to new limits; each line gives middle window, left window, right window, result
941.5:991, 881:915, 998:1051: 2.4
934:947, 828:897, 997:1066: 3.3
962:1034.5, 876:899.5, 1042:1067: 2.5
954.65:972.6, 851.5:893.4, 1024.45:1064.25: -2.0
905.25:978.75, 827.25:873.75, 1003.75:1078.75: 4.3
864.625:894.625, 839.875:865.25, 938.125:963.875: 0.3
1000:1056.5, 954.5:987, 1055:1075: 2.8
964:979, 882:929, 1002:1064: -1.2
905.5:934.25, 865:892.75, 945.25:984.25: 3.4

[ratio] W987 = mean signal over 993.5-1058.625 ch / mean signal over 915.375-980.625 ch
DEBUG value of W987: 1.07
